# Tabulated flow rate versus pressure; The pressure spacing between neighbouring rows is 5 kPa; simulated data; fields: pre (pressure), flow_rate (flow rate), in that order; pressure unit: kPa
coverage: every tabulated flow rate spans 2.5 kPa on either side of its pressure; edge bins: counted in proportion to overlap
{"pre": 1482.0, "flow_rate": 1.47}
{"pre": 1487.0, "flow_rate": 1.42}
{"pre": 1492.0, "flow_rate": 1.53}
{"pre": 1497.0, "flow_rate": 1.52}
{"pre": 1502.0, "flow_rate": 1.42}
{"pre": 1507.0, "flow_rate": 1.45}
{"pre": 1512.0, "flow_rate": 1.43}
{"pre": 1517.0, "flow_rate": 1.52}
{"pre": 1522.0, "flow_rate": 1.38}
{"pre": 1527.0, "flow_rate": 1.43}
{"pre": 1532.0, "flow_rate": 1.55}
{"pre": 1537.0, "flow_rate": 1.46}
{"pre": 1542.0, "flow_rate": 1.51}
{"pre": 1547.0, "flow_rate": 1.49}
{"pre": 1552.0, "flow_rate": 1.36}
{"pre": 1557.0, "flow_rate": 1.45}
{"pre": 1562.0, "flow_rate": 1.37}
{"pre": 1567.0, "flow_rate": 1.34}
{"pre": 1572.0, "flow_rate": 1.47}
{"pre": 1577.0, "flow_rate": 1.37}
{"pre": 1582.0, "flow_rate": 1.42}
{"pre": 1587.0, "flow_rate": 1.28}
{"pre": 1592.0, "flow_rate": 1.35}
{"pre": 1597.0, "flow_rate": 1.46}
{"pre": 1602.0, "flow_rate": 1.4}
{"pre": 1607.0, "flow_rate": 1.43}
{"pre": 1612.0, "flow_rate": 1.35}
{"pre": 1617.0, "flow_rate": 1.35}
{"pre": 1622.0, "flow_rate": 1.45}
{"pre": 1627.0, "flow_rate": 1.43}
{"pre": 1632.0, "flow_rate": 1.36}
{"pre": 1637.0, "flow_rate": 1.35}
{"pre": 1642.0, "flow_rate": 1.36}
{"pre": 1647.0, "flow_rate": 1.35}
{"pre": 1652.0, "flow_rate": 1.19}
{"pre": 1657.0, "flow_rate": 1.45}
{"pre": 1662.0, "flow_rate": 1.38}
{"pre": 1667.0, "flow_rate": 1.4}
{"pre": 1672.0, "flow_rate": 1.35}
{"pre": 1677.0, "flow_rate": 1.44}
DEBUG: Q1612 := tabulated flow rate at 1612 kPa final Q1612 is 1.35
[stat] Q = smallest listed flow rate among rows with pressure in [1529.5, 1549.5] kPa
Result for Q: 1.46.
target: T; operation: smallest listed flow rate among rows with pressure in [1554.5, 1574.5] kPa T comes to 1.34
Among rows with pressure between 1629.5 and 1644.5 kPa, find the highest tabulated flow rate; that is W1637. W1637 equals 1.36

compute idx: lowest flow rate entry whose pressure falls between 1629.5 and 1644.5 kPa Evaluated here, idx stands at 1.35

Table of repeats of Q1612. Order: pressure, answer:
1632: 1.36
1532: 1.55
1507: 1.45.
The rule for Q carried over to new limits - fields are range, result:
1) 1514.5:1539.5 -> 1.38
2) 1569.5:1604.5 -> 1.28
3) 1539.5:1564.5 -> 1.36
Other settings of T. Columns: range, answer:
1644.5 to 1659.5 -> 1.19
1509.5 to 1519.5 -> 1.43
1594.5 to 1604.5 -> 1.4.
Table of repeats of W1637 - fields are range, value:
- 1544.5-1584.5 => 1.49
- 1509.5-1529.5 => 1.52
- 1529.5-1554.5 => 1.55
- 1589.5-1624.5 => 1.46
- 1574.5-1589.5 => 1.42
